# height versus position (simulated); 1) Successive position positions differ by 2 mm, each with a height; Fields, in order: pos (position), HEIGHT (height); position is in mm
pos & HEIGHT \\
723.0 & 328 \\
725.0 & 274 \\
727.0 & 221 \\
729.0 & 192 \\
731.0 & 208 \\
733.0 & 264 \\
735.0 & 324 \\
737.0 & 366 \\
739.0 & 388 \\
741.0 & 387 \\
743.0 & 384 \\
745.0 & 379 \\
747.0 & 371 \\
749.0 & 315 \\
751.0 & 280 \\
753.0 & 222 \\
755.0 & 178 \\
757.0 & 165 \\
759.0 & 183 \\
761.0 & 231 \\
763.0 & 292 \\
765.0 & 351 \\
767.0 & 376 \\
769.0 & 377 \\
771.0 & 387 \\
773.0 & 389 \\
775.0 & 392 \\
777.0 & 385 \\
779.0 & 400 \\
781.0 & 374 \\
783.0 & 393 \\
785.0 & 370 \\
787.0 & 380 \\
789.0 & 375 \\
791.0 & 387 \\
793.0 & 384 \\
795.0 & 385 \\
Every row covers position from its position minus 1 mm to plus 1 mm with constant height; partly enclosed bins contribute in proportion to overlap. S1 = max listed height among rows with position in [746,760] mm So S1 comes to 371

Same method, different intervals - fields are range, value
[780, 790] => 393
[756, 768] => 376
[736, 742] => 388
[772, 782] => 400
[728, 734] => 264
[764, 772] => 387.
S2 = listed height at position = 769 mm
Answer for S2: 377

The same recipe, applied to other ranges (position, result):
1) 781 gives 374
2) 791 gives 387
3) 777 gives 385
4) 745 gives 379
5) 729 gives 192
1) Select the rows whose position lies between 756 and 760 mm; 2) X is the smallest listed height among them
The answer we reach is 165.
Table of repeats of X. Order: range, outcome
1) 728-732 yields 192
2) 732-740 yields 264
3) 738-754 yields 222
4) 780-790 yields 370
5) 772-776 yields 389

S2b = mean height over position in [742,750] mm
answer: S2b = 362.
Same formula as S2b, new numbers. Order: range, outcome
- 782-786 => 382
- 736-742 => 380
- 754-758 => 172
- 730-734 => 236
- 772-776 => 390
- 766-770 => 376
